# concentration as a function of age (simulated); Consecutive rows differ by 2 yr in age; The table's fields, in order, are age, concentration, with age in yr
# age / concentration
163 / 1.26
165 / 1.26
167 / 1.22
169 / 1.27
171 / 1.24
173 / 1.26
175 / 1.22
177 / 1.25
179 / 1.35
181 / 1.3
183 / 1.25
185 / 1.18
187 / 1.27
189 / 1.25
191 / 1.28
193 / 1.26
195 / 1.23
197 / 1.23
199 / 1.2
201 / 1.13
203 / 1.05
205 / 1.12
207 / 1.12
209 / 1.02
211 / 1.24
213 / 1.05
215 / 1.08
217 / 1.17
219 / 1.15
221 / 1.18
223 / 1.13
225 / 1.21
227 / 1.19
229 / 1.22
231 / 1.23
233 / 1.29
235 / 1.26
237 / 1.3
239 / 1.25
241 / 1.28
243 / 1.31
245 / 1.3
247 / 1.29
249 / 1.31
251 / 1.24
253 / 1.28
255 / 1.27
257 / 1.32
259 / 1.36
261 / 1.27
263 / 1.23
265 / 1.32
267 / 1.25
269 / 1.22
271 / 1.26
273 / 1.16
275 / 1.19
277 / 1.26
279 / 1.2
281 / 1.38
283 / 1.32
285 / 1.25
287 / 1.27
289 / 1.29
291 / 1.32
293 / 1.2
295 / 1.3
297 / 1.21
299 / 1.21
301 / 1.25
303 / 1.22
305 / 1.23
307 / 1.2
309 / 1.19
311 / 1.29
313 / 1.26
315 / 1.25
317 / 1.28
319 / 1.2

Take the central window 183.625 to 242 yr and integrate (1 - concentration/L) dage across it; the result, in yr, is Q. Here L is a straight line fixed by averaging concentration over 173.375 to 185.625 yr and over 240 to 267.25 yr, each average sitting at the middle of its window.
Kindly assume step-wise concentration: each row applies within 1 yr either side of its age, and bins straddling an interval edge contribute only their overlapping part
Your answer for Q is 3.7 yr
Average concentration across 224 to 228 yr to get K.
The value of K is 1.2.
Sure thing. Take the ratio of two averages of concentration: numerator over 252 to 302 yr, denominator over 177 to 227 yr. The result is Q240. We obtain 1.06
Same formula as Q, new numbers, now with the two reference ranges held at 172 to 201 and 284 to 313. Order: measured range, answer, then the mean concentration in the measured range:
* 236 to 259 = -0.79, 1.29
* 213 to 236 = 1.13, 1.19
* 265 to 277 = 0.17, 1.23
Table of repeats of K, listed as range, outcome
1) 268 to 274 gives 1.21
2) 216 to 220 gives 1.16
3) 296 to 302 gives 1.22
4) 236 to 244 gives 1.29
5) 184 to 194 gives 1.25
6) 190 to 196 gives 1.26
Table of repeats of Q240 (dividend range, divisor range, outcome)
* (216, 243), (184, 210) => 1.04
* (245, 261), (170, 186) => 1.03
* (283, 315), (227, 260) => 0.98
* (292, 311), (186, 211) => 1.04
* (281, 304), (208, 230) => 1.10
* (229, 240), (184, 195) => 1.01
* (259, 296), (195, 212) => 1.10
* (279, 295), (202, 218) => 1.16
